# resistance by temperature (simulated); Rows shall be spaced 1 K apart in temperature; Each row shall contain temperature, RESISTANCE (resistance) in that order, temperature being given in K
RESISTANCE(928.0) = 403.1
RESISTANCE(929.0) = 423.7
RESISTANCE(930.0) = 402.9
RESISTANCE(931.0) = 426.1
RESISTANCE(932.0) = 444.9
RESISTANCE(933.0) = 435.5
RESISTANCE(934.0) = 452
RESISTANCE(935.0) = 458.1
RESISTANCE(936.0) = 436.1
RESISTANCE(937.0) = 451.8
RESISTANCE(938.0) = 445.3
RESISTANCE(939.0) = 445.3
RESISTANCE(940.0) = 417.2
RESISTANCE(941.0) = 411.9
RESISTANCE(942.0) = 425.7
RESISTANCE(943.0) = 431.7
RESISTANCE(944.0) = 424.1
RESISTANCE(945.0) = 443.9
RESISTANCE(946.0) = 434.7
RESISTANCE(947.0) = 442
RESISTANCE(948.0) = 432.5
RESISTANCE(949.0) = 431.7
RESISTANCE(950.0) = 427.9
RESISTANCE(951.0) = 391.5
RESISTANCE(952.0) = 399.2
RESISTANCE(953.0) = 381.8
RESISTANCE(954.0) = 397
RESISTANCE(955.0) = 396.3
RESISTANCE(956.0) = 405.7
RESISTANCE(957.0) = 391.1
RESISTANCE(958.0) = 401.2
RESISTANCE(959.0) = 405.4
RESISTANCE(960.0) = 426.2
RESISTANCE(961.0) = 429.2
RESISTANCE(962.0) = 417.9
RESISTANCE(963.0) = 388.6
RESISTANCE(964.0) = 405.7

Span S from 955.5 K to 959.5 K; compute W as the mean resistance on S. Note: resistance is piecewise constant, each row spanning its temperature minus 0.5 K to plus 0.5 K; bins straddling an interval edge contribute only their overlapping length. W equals 401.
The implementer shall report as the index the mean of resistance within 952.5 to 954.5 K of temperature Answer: 389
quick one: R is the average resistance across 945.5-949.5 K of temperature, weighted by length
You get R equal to 435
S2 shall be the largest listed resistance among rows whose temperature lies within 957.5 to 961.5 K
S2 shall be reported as 429.2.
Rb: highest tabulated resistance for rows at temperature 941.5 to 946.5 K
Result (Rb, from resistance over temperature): 443.9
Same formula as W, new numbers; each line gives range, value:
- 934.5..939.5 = 447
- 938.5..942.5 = 425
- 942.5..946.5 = 434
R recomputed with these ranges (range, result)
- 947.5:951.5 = 421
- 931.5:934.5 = 444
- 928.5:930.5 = 413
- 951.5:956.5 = 396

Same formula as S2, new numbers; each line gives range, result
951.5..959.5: 405.7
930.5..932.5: 444.9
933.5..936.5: 458.1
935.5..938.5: 451.8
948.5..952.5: 431.7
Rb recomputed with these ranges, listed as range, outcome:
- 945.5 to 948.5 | 442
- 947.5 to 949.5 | 432.5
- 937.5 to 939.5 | 445.3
